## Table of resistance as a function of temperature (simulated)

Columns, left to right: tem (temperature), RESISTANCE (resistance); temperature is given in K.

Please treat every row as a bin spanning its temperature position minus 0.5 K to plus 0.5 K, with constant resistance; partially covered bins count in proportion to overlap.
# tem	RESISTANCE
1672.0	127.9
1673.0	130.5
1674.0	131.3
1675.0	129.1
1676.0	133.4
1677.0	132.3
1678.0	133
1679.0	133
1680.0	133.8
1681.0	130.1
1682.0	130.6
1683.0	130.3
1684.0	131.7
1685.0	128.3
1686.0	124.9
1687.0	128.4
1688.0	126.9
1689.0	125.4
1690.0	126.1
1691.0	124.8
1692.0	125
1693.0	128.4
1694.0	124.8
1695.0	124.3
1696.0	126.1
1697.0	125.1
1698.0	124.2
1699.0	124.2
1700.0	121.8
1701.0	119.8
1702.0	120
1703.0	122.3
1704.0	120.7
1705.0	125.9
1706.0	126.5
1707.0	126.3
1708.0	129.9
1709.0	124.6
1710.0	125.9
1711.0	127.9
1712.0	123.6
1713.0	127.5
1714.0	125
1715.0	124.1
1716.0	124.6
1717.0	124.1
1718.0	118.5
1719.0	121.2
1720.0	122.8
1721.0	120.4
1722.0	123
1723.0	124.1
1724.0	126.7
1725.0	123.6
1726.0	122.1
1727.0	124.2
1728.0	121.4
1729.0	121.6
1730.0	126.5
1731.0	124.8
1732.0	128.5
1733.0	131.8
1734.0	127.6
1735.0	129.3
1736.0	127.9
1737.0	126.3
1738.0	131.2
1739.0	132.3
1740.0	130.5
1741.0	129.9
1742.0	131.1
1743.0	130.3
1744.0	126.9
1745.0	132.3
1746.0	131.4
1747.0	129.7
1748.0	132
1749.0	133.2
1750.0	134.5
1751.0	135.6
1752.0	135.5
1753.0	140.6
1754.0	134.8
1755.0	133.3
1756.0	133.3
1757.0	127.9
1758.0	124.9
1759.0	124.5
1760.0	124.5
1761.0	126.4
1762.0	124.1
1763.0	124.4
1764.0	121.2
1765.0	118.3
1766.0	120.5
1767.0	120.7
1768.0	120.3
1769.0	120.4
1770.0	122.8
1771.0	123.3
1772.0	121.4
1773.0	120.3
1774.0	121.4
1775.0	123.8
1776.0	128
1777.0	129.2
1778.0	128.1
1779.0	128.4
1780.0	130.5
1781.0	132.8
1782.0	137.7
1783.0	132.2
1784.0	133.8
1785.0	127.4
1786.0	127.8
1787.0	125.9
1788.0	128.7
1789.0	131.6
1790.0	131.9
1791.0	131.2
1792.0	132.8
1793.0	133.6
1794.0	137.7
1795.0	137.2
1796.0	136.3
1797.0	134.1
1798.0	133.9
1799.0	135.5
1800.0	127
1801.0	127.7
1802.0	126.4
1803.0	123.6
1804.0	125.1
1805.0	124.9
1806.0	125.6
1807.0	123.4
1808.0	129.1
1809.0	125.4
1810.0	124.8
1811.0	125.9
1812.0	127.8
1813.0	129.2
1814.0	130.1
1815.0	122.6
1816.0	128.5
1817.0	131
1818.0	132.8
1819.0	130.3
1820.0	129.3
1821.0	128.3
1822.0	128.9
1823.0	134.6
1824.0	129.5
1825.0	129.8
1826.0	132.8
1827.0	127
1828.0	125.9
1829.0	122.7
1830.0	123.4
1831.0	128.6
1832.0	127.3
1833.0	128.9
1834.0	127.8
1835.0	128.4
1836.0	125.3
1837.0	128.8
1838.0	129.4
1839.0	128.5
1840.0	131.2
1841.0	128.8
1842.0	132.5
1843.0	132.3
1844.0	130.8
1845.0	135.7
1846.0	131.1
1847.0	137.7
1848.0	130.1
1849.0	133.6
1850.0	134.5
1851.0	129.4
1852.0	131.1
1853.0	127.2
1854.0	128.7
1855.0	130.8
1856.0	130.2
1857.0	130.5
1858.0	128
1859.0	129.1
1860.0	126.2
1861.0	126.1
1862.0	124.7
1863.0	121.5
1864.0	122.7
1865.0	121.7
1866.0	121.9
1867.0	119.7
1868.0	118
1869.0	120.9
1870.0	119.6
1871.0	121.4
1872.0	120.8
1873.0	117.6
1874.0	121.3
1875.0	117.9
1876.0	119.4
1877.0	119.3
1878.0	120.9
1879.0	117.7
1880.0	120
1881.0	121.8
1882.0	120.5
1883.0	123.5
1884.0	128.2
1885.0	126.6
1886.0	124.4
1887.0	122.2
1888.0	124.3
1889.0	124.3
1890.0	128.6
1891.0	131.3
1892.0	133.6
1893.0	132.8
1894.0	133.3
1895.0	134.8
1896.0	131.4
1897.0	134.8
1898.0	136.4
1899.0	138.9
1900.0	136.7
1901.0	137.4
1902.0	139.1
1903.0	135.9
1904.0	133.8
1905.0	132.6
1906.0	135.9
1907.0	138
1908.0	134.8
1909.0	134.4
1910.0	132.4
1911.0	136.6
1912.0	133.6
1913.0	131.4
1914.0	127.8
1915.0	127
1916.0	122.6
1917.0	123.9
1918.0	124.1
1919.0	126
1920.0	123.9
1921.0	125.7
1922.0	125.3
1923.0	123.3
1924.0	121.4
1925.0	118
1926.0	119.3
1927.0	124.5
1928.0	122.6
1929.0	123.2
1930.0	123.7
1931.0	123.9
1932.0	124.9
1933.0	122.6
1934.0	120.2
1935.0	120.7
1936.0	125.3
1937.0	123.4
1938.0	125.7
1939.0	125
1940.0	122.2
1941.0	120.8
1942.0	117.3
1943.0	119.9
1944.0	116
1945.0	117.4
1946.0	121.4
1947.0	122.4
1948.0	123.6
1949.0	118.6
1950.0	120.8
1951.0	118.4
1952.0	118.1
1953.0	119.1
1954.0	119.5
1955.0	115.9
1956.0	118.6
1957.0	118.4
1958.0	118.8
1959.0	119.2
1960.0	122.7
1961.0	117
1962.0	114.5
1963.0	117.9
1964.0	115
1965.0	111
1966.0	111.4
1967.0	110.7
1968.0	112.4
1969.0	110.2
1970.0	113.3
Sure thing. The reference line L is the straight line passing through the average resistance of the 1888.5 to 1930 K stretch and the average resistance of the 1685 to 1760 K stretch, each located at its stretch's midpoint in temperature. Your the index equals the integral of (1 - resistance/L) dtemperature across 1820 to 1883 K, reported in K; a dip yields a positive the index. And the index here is 1.23 K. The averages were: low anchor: 127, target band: 126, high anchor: 130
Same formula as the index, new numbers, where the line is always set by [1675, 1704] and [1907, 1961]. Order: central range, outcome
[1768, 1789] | -0.2 K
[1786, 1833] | -1.5 K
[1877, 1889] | 0.1 K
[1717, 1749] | -0.1 K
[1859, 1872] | 0.2 K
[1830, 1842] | -0.4 K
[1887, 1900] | -0.8 K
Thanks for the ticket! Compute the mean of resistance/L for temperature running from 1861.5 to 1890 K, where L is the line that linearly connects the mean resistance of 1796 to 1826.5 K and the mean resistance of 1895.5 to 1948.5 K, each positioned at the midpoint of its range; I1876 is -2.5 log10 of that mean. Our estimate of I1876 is 0.053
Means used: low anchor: 129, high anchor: 127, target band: 122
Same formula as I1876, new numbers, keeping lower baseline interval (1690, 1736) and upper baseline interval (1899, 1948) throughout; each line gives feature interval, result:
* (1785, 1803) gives -0.05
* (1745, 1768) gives -0.03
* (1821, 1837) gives -0.02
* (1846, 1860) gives -0.04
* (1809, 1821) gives -0.02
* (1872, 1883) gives 0.05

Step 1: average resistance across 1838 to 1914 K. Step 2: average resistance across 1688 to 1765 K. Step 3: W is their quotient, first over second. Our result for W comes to 1.0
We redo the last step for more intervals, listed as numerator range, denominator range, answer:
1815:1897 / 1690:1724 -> 1.02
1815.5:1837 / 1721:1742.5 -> 1.02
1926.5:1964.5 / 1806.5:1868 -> 0.94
